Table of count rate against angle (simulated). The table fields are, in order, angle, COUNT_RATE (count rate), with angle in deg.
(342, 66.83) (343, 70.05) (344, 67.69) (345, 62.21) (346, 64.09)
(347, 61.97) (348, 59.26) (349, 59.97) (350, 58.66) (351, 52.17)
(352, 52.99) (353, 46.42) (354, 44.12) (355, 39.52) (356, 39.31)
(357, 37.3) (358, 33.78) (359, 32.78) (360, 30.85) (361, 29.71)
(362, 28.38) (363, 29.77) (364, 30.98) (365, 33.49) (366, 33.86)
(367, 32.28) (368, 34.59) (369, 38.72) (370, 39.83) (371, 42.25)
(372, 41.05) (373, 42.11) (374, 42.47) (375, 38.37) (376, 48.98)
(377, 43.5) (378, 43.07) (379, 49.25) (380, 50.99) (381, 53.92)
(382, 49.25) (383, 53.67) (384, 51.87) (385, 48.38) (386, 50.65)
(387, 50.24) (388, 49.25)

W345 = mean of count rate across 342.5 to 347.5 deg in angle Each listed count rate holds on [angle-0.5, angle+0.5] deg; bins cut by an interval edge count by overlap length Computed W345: 65.2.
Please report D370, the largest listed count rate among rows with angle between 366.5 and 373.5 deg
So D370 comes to 42.25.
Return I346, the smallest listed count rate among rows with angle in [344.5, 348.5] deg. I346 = 59.26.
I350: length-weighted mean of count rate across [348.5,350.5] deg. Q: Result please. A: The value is 59.3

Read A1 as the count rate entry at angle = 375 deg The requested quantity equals 38.37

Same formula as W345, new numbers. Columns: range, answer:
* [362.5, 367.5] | 32.1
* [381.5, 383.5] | 51.5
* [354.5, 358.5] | 37.5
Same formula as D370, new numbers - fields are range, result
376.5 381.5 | 53.92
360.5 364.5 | 30.98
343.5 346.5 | 67.69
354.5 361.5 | 39.52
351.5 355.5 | 52.99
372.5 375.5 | 42.47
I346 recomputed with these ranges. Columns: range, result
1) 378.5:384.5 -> 49.25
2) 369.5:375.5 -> 38.37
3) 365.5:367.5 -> 32.28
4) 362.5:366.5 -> 29.77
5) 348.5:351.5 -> 52.17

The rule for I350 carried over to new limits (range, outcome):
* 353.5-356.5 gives 41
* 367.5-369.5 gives 36.7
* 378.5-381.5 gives 51.4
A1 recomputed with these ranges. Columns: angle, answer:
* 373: 42.11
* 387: 50.24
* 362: 28.38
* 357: 37.3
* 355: 39.52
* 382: 49.25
